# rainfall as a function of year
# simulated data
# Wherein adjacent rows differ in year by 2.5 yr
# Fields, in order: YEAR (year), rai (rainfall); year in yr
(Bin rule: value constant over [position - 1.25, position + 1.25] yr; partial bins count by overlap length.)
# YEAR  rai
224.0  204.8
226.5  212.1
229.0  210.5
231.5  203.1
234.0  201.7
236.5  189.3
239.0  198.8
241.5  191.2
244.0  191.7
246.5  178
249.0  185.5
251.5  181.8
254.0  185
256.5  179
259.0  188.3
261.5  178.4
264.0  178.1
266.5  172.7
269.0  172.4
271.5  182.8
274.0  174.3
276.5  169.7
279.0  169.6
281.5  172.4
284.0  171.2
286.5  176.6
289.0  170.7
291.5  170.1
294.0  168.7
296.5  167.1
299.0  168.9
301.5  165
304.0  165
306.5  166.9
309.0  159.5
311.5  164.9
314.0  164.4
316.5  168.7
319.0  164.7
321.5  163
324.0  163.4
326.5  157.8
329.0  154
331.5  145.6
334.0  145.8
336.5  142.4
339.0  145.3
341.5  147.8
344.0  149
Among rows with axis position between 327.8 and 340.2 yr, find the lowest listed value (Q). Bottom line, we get 142.4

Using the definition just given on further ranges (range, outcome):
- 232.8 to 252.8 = 178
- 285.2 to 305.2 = 165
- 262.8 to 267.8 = 172.7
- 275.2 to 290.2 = 169.6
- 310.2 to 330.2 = 154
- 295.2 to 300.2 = 167.1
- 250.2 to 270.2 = 172.4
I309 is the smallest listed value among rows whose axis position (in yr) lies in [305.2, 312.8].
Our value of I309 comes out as 159.5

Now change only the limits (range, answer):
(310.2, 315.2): 164.4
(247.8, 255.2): 181.8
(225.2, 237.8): 189.3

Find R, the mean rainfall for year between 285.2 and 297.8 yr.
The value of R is 171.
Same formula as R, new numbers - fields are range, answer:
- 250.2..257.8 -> 182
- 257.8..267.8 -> 179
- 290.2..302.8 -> 168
